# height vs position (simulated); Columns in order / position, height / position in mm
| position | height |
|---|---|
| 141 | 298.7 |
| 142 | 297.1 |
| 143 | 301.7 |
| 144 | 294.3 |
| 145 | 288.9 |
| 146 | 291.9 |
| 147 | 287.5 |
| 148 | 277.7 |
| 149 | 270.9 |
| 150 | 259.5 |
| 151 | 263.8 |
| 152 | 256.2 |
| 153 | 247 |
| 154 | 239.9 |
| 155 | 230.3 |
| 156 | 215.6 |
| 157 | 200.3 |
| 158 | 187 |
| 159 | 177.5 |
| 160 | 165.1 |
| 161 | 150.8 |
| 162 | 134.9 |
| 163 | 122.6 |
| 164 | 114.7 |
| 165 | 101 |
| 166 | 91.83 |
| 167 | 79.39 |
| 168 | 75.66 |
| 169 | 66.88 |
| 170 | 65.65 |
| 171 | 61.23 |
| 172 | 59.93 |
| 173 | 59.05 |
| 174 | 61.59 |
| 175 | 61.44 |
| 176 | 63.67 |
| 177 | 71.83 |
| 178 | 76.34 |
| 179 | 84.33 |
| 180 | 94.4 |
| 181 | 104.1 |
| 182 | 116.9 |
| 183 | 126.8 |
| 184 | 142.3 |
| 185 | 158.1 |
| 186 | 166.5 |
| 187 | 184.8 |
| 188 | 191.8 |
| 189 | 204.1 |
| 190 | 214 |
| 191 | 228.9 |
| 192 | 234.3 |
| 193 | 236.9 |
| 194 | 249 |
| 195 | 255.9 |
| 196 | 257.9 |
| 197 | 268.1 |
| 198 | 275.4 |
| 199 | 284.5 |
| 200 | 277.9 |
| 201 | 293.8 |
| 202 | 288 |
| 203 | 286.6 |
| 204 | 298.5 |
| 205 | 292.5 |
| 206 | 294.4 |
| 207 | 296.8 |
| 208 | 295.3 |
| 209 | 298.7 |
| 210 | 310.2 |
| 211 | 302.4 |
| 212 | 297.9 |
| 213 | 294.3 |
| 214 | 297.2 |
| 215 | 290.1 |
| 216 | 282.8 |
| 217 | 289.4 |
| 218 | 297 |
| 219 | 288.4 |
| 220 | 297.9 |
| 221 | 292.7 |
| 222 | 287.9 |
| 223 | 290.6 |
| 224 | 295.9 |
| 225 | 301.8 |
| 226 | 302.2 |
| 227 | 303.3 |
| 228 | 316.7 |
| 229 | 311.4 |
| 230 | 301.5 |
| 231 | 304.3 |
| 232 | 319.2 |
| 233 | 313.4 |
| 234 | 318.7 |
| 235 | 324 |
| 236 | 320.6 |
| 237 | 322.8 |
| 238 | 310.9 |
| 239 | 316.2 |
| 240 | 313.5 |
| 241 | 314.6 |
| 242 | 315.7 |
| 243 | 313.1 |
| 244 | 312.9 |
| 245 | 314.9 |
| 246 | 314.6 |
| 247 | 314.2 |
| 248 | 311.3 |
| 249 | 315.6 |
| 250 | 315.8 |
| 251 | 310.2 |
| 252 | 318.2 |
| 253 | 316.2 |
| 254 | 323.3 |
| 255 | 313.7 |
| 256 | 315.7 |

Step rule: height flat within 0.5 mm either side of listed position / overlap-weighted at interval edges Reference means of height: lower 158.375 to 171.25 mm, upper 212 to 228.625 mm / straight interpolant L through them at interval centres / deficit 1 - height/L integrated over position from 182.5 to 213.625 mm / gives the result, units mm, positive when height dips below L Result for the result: -4.0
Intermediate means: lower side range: 110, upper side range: 296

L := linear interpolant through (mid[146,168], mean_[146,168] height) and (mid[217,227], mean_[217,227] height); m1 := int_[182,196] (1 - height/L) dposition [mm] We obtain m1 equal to 2.6 mm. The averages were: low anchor 194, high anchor 295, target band 199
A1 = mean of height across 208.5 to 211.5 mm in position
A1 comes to 304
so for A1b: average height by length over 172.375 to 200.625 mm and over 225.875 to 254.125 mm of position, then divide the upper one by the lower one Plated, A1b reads 1.9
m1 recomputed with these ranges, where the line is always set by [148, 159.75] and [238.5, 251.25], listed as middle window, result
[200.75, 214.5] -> -0.77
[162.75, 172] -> 6.06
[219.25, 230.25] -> -0.14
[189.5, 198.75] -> 0.72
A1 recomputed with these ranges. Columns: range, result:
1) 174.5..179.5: 71.5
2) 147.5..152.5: 266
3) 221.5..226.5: 296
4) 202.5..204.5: 293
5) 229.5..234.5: 311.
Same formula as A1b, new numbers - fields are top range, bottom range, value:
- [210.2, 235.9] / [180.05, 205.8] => 1.34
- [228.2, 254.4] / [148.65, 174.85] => 2.09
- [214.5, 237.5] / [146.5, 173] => 1.81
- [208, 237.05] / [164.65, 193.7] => 2.49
